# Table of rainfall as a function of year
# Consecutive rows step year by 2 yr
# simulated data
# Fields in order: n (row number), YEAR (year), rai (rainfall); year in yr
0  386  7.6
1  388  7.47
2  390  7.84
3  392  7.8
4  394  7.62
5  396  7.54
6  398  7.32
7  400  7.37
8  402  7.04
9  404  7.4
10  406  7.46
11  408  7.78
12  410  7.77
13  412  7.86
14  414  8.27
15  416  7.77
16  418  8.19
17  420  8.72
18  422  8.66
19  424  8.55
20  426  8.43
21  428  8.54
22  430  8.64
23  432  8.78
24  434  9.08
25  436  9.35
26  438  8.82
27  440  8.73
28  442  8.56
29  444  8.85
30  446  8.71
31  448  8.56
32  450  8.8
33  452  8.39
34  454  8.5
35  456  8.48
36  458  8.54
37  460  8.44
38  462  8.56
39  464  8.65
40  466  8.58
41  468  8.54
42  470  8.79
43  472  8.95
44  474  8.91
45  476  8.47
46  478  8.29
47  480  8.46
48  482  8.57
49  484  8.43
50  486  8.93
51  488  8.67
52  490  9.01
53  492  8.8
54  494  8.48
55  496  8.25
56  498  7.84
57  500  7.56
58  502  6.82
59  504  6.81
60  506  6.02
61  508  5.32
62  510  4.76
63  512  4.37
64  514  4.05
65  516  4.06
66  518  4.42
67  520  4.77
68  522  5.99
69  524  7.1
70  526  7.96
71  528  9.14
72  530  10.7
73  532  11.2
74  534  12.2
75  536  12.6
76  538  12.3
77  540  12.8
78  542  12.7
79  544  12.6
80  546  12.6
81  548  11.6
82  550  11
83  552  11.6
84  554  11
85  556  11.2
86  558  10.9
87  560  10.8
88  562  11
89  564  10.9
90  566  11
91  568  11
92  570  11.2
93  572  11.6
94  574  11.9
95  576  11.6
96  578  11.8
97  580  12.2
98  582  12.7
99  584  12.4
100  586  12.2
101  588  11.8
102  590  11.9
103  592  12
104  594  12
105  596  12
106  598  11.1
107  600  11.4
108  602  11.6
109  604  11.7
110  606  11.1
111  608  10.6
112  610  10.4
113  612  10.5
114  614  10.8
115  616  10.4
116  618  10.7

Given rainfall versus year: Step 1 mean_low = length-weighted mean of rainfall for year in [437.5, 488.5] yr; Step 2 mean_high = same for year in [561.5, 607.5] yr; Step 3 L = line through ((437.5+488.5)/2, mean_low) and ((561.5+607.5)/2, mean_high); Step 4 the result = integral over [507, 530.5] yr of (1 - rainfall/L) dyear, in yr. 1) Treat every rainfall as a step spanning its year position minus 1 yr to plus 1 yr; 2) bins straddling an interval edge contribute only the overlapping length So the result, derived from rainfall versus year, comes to 9.6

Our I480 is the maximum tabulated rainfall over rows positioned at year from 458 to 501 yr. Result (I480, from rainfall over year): 9.01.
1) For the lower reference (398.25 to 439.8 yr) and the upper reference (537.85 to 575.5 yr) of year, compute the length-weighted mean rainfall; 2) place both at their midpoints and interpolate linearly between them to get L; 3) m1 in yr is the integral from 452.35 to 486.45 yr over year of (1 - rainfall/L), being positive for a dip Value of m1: 3.1 yr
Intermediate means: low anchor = 8.22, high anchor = 11.5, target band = 8.58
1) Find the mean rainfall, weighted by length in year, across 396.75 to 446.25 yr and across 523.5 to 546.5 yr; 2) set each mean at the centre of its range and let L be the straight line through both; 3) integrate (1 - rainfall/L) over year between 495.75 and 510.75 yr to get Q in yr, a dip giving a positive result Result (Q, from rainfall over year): 5.4 yr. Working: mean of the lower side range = 8.26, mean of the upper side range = 11.2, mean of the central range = 6.63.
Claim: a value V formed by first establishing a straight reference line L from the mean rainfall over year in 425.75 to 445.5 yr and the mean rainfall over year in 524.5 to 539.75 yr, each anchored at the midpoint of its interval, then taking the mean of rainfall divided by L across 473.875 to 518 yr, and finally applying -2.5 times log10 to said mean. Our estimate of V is 0.36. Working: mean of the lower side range 8.79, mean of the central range 7.22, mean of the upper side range 10.8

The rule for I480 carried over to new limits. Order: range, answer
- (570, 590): 12.7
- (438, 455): 8.85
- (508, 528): 9.14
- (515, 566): 12.8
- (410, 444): 9.35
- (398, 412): 7.86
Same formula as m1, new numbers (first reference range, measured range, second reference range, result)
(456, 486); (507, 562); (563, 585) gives 6.85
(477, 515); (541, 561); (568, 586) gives -2.31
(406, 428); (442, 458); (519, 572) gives 0.40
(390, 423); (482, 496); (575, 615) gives 1.15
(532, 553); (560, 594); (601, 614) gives -0.49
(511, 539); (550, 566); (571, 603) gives -1.65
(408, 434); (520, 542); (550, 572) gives 0.96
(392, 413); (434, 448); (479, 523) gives -3.04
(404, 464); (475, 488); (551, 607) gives 1.29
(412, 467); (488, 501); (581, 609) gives 1.81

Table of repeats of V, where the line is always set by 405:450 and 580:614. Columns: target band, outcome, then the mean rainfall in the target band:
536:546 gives -0.193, 12.6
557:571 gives 0.000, 11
